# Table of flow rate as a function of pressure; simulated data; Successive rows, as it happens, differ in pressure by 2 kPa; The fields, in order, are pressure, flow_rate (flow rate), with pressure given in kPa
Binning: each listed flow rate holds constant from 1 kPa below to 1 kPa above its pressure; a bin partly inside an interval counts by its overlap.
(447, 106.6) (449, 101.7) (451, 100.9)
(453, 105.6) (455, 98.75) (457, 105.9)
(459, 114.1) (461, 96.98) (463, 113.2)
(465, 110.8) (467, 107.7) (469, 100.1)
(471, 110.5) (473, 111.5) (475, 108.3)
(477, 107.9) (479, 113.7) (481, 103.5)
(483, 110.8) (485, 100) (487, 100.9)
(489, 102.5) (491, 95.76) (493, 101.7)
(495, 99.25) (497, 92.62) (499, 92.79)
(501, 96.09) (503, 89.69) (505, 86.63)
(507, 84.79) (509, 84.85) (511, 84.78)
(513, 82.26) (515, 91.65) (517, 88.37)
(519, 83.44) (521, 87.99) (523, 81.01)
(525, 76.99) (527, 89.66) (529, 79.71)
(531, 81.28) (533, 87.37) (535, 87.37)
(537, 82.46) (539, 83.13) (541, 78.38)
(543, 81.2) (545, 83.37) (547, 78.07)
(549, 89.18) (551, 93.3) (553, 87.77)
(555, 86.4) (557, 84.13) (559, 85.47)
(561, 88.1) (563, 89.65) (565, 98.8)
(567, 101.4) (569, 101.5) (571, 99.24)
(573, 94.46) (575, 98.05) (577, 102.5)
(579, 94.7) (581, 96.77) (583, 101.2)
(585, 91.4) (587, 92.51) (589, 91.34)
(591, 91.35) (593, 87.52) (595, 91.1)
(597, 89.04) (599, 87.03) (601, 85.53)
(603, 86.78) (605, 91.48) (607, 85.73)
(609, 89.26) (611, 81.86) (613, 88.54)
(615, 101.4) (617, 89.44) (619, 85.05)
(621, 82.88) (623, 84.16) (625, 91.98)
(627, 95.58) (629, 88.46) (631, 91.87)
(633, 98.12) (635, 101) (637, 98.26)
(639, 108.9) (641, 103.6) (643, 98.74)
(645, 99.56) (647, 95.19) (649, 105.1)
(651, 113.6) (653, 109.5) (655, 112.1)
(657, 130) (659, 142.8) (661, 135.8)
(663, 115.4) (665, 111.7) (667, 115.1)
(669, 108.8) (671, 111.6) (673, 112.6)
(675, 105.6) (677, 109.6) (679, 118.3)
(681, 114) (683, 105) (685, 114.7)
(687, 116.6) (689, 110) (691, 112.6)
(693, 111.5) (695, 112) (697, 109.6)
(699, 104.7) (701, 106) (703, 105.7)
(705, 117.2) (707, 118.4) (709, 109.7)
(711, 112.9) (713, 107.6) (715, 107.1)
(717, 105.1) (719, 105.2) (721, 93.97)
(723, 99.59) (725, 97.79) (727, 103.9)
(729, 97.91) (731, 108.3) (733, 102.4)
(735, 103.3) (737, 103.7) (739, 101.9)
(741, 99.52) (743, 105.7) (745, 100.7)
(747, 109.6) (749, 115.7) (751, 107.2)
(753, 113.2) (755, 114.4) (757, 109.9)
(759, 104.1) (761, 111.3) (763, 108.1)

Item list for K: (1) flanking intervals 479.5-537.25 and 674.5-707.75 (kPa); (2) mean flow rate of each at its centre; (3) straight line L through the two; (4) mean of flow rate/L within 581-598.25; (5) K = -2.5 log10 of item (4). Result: 0.09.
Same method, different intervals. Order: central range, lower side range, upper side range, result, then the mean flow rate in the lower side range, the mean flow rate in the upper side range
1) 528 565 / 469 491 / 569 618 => 0.151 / 106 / 92.2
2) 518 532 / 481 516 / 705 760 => 0.155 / 94.2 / 106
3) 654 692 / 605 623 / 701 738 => -0.186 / 88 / 106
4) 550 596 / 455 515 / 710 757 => 0.095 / 100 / 105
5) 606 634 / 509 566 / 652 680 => 0.180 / 85.4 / 117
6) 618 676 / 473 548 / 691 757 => -0.043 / 91.1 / 107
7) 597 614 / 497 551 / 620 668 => 0.138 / 85.4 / 105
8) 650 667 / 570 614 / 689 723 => -0.191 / 91.7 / 108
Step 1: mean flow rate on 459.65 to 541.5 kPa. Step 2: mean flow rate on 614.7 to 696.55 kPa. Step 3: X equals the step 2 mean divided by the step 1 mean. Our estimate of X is 1.1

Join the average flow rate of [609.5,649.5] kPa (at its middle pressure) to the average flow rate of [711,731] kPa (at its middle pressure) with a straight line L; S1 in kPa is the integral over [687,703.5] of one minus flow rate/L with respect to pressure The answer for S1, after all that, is -1.5 kPa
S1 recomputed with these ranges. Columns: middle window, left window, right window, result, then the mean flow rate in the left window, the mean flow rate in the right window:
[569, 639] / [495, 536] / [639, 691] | 6.6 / 86.8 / 113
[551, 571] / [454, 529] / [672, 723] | 1.9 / 97.3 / 110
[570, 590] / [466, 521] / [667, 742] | 1.1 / 97.3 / 108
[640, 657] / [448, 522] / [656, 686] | 1.3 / 99.1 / 117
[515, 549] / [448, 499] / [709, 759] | 6.8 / 104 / 105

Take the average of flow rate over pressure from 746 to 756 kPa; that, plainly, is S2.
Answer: 112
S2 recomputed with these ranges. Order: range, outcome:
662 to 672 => 113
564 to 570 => 101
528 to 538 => 83.6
